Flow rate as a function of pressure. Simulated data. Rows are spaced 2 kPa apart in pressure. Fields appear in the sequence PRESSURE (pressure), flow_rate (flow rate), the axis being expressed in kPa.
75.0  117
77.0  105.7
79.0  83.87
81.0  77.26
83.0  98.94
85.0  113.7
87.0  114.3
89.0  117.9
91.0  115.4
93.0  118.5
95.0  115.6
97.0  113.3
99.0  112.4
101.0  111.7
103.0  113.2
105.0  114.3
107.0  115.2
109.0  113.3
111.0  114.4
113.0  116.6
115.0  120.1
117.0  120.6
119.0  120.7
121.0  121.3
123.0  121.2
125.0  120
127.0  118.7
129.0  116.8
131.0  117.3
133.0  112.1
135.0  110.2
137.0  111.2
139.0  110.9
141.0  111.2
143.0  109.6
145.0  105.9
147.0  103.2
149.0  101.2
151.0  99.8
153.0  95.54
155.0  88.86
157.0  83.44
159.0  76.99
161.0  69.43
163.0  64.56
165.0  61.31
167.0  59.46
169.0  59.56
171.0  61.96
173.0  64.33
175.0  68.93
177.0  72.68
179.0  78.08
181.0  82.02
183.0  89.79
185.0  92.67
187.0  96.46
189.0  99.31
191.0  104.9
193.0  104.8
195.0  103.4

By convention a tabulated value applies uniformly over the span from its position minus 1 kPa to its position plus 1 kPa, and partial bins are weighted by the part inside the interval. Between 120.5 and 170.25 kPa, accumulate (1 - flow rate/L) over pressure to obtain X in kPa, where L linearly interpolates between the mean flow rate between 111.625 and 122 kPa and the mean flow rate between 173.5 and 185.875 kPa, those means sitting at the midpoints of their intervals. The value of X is 2.5 kPa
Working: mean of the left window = 120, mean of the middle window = 97.6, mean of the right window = 79.9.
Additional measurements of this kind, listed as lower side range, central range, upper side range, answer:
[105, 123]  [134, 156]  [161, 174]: -4.8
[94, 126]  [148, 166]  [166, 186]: 0.8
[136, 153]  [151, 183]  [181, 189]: 8.0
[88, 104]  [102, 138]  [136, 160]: -2.9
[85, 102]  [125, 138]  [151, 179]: -3.2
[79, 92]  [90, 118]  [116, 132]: -0.9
